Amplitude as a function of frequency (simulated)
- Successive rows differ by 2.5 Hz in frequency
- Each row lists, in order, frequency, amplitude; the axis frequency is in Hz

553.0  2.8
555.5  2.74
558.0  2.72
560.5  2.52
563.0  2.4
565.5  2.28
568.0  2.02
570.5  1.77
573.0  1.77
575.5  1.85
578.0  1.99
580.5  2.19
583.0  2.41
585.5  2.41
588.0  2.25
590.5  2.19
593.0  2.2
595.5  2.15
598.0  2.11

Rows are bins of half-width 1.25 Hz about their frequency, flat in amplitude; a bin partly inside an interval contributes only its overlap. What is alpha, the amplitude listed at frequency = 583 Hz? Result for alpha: 2.41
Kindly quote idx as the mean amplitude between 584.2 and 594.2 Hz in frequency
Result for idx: 2.26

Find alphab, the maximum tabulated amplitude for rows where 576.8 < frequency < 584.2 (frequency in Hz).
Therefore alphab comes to 2.41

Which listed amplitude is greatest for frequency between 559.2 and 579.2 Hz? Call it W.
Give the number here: 2.52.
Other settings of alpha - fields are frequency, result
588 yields 2.25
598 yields 2.11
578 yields 1.99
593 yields 2.2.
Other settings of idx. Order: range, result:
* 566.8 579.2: 1.88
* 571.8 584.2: 2.04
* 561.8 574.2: 2.05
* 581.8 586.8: 2.41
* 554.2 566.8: 2.53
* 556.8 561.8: 2.62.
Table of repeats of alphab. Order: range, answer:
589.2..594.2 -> 2.2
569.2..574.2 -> 1.77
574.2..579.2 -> 1.99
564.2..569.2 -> 2.28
